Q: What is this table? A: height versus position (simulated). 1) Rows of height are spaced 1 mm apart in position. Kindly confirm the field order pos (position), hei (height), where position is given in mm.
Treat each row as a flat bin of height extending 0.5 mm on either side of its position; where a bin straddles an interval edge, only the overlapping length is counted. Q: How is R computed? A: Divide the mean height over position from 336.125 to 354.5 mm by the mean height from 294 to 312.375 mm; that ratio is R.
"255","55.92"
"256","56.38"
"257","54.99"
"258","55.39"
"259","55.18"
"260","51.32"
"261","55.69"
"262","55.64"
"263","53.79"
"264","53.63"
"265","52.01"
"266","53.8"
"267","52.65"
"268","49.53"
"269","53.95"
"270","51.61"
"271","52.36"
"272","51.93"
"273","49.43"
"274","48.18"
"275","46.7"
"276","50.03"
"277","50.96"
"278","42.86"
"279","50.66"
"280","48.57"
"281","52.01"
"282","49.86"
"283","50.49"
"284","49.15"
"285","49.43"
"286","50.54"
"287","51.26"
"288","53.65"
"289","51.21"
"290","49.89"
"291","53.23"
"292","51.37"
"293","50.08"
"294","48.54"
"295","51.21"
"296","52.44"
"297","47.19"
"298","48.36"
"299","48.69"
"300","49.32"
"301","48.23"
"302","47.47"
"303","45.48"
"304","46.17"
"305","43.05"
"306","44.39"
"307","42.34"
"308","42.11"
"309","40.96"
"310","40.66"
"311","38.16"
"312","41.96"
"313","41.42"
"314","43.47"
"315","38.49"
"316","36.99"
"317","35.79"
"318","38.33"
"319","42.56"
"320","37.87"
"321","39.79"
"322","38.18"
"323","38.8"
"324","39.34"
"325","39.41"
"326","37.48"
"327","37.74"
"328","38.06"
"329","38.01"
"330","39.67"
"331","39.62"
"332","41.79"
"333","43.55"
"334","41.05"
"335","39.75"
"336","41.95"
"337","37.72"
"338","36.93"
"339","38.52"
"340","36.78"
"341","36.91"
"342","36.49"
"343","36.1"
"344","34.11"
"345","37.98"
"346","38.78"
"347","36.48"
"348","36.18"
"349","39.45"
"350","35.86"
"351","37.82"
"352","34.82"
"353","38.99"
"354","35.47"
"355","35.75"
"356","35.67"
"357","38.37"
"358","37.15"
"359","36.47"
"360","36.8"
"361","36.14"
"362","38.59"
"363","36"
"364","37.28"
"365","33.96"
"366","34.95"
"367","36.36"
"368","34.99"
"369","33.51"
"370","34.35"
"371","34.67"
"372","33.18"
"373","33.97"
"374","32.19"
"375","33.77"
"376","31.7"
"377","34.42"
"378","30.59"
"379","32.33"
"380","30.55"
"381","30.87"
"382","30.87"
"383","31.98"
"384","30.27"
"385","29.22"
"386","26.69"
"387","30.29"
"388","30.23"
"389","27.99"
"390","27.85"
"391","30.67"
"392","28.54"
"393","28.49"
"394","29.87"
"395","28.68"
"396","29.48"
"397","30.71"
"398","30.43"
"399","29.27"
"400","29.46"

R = 0.81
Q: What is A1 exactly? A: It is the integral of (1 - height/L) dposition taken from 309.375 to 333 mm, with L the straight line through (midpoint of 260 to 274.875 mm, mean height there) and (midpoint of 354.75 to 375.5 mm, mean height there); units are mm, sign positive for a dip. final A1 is 2.0 mm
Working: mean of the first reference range 52.3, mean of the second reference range 35.4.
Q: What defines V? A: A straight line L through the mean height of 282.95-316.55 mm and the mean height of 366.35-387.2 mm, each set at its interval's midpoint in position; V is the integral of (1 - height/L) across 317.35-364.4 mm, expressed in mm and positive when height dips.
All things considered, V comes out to 1.0 mm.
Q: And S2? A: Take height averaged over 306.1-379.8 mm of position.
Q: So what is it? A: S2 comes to 37.5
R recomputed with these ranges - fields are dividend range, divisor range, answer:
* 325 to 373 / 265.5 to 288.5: 0.74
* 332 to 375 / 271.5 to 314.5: 0.77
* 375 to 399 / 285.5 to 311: 0.63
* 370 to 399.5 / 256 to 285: 0.60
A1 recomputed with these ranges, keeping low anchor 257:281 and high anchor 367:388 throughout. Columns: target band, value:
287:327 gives 0.6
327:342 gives 0.3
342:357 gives 0.2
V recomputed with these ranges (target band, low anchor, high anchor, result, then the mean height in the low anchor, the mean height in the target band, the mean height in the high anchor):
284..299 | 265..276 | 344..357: -1.0 mm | 51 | 50.5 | 36.9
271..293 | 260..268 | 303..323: -0.6 mm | 53.5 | 50.1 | 40.7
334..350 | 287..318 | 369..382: 0.4 mm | 45.7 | 37.7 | 32.7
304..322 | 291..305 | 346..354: 1.9 mm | 48.8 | 40.6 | 37.1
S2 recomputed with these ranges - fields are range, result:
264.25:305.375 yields 49.9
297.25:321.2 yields 42.7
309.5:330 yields 39.1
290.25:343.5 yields 42.1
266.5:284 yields 50.1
